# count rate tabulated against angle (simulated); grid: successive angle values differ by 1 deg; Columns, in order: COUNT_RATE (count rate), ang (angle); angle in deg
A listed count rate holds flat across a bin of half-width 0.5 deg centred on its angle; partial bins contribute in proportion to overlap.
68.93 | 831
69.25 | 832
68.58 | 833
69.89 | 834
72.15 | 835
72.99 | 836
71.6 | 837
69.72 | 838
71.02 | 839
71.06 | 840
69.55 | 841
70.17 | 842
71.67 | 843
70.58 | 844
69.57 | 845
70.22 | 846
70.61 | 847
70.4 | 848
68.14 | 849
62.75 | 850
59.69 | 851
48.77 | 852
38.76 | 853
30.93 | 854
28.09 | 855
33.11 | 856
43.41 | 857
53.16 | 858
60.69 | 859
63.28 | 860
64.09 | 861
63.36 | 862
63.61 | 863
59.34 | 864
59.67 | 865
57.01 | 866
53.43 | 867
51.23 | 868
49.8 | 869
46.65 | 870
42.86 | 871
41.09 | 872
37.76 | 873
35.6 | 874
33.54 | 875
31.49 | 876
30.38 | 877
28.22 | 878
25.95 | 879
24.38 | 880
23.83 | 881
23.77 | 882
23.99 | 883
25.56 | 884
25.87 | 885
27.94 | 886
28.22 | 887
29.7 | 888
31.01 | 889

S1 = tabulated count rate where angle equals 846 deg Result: 70.22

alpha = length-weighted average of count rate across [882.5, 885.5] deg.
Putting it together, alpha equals 25.1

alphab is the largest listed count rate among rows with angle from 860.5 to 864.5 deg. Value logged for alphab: 64.09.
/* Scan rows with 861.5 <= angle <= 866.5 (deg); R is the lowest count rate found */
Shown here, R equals 57.01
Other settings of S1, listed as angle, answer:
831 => 68.93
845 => 69.57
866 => 57.01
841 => 69.55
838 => 69.72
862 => 63.36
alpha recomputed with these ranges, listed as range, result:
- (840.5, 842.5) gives 69.9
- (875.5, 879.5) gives 29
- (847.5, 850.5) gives 67.1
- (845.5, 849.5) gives 69.8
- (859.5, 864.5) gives 62.7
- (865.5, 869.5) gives 52.9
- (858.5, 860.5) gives 62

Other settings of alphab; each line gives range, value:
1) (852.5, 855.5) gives 38.76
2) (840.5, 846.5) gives 71.67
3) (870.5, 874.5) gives 42.86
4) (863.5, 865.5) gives 59.67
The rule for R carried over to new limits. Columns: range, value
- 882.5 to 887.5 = 23.99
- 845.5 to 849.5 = 68.14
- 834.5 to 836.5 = 72.15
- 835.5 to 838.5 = 69.72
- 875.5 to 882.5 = 23.77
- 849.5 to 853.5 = 38.76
